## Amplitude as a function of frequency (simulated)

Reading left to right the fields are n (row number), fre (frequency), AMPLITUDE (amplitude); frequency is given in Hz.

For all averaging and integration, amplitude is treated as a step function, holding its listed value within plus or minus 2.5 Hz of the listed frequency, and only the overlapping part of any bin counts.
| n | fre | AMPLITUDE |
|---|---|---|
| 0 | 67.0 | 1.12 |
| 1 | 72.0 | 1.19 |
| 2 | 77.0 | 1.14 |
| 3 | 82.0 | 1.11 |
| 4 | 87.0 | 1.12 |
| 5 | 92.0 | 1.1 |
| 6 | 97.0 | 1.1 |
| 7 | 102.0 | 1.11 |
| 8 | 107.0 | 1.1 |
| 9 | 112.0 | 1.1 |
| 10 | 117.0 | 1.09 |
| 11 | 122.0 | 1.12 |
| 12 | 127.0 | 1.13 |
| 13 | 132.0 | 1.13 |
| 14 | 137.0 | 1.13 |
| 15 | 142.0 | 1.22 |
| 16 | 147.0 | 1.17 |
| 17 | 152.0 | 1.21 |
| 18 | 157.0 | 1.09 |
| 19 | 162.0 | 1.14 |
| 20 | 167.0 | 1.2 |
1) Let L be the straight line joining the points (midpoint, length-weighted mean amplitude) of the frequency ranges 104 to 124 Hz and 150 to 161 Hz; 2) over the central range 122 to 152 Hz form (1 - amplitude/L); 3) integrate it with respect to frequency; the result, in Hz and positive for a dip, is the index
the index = -0.82 Hz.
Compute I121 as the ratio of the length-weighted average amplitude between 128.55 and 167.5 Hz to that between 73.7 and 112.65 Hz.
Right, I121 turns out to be 1.0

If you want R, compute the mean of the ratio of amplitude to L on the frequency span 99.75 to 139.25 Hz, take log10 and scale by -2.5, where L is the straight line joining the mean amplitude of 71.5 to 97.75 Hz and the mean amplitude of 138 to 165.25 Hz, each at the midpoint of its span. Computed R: 0.03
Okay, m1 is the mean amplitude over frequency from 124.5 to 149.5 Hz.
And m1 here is 1.16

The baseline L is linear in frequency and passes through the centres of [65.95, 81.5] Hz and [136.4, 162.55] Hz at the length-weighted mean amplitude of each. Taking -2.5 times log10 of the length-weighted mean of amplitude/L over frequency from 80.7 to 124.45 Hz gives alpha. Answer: 0.05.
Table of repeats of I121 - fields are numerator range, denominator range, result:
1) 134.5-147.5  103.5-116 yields 1.07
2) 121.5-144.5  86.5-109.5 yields 1.04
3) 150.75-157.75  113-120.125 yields 1.05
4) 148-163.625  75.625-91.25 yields 1.03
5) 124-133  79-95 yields 1.02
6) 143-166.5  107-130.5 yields 1.05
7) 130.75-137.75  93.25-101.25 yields 1.03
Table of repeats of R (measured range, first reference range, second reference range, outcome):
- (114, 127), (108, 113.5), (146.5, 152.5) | 0.013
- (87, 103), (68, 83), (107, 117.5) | 0.015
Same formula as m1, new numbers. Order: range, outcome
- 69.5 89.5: 1.14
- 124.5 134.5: 1.13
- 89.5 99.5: 1.1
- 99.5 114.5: 1.1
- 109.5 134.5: 1.11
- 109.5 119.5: 1.09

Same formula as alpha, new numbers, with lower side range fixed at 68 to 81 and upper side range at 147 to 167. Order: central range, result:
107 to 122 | 0.053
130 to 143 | 0.001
